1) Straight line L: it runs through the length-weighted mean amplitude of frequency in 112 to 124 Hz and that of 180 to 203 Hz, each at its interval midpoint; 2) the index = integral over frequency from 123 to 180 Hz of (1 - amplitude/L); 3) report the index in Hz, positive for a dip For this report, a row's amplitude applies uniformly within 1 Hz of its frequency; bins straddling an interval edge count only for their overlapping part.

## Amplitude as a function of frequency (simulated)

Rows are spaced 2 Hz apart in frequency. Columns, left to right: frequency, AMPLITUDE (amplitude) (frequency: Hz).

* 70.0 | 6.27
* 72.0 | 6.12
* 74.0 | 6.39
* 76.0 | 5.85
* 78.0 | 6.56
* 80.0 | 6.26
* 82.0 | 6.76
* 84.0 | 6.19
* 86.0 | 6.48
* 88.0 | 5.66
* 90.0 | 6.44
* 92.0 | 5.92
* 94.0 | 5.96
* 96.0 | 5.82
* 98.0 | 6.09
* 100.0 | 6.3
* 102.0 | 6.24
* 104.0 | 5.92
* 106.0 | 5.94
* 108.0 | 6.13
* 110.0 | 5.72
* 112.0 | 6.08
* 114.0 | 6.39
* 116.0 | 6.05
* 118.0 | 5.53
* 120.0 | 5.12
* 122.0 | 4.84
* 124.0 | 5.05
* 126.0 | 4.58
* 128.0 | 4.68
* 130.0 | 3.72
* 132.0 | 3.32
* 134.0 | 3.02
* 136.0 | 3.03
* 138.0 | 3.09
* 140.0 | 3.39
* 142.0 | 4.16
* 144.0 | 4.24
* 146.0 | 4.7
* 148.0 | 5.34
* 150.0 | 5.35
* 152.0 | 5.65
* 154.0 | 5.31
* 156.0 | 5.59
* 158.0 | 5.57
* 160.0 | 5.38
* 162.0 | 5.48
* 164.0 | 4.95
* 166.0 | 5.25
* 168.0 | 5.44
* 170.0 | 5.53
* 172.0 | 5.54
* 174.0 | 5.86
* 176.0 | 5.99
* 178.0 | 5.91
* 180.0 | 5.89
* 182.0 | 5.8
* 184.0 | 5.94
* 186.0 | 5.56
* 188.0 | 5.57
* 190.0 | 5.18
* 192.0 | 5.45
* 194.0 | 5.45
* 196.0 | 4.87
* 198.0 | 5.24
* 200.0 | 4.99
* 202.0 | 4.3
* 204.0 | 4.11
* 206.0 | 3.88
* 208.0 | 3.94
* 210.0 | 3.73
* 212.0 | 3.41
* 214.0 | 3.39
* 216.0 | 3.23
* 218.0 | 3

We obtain 6.4 Hz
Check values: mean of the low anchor 5.58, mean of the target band 4.84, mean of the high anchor 5.33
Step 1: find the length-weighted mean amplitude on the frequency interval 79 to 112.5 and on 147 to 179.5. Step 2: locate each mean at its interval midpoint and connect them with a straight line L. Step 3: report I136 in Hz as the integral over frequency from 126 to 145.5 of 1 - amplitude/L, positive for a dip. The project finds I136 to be 7.0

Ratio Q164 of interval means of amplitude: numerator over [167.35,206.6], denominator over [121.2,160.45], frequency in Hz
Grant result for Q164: 1.19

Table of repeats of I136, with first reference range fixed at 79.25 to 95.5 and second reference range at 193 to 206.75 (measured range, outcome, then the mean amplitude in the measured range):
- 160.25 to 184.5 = -2.6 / 5.62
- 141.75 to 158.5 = 0.7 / 5.13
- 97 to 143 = 6.5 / 4.97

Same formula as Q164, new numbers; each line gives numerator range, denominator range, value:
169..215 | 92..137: 0.95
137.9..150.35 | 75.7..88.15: 0.69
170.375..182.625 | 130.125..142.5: 1.75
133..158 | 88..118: 0.74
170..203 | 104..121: 0.93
